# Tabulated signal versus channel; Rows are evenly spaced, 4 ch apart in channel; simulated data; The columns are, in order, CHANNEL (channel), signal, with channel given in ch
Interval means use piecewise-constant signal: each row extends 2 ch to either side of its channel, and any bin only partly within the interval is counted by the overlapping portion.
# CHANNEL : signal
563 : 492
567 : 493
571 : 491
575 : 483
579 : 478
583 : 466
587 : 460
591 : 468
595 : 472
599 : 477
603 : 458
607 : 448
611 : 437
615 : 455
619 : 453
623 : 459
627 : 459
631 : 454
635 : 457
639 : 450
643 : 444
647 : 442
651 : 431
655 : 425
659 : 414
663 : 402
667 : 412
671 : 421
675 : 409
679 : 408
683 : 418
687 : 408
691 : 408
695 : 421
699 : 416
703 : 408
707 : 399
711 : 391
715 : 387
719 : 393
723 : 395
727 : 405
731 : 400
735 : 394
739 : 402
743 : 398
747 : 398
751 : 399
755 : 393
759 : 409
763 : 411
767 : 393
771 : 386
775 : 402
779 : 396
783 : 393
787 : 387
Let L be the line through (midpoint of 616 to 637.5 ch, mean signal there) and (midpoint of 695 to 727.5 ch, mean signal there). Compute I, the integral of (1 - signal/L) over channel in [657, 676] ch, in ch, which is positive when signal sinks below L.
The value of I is 0.8 ch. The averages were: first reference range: 456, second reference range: 400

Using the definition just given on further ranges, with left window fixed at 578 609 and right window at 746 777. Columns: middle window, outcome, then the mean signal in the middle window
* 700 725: 1.32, 396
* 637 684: 1.70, 423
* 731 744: 0.32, 398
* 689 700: 0.27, 415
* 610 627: 0.10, 453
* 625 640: -0.18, 455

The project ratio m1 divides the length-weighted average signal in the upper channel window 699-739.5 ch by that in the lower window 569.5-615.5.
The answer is 0.85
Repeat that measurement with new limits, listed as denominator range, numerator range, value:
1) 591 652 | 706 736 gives 0.87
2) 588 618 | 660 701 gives 0.90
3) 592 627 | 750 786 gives 0.87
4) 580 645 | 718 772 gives 0.87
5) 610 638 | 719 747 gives 0.88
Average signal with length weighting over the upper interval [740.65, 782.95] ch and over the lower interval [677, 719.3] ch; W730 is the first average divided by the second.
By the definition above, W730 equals 1.0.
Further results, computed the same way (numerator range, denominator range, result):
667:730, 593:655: 0.90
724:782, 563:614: 0.85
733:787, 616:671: 0.91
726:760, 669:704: 0.97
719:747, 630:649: 0.89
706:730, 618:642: 0.87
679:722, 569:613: 0.87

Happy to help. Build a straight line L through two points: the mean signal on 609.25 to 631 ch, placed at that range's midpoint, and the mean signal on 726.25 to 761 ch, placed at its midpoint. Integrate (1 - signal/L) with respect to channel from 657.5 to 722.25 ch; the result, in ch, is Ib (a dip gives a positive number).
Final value 2.43 ch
